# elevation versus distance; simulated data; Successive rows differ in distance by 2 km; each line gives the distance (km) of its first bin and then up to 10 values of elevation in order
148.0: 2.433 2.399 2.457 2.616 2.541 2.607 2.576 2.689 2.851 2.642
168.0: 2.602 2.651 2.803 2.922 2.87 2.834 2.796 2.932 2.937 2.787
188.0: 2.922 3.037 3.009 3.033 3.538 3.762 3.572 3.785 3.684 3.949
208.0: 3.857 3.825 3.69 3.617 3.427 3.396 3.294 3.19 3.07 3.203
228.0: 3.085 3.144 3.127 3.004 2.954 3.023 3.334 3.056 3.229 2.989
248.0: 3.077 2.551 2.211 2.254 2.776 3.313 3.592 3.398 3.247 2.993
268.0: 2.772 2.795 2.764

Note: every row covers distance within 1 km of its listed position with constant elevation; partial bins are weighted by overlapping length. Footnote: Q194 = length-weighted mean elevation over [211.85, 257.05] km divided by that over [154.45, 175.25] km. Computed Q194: 1.14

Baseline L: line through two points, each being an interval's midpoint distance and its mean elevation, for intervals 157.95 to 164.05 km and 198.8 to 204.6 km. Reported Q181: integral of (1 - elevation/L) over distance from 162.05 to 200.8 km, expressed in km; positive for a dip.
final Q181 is 2.6 km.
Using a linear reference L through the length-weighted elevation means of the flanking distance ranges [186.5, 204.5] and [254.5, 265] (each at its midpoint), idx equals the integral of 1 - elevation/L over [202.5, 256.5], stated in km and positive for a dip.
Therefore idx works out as 1.42 km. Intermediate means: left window 3.35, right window 3.22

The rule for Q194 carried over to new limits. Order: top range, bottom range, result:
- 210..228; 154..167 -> 1.27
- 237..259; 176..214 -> 0.87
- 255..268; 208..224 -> 0.91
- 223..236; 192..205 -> 0.88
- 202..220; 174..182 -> 1.28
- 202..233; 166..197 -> 1.19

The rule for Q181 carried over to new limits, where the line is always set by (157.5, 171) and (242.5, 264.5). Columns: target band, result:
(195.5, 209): -4.61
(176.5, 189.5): -0.71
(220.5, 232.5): -1.14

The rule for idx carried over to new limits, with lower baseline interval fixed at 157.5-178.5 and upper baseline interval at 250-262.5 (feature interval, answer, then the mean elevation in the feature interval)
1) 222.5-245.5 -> -2.2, 3.11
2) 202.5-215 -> -4.3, 3.77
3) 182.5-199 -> -2.1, 3.12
